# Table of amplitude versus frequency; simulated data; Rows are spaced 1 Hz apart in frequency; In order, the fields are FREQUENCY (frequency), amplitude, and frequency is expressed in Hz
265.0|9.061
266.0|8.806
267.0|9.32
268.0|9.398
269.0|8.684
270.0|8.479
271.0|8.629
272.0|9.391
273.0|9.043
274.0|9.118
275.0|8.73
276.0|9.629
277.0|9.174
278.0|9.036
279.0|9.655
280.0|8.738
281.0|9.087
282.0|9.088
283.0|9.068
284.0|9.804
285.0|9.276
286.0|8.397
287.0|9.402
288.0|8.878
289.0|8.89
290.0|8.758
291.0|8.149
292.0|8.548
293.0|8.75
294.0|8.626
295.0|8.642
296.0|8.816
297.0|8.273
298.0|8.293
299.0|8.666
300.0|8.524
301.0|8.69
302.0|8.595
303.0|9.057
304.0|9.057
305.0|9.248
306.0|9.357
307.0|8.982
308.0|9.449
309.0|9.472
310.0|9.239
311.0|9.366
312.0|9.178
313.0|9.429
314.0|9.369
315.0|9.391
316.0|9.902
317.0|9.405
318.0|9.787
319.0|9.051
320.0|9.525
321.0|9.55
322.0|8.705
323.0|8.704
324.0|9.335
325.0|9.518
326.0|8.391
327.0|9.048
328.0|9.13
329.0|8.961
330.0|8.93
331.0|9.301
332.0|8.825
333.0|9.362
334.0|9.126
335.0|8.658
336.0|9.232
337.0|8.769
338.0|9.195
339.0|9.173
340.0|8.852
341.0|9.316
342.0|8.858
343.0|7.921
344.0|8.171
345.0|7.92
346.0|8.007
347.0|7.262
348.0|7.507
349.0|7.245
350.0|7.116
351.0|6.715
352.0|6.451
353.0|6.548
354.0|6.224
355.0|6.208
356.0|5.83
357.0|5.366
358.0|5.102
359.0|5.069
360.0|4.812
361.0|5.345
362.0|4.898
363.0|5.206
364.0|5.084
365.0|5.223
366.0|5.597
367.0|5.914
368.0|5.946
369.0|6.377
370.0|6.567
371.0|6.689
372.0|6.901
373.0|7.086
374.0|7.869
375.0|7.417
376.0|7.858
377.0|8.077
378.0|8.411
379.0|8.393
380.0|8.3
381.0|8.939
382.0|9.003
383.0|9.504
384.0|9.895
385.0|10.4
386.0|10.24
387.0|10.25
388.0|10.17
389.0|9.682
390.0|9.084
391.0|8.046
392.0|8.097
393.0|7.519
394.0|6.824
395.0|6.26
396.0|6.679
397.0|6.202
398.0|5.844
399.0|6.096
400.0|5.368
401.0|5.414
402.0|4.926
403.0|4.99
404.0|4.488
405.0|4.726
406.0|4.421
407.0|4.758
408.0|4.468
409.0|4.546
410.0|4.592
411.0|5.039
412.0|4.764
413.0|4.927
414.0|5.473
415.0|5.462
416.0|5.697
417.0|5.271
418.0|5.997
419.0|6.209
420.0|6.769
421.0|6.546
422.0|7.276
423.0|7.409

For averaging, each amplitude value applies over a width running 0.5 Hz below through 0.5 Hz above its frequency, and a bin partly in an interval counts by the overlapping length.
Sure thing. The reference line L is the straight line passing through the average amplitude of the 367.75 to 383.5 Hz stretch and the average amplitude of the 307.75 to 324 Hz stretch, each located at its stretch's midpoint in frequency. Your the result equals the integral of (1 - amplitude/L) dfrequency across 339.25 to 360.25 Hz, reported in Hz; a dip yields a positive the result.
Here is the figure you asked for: 3.55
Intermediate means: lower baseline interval 9.34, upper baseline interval 7.74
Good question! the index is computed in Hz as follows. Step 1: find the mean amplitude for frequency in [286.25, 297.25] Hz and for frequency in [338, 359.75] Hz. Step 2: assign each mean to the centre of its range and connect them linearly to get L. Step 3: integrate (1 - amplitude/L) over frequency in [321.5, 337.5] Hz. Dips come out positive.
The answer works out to -2.7 Hz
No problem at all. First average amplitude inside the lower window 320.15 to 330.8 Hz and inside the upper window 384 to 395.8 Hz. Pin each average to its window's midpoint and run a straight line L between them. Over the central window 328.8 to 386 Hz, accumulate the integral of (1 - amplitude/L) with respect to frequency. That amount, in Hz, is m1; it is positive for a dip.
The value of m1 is 9.0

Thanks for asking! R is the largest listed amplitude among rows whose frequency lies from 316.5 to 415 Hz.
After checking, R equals 10.4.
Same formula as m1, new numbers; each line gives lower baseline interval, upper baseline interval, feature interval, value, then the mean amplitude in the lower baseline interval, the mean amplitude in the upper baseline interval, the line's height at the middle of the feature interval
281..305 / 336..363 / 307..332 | -3.9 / 8.81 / 7.08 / 8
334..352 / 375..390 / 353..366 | 4.8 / 8.21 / 9.16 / 8.6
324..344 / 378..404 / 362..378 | 3.3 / 8.97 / 7.79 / 8.22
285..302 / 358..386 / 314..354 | -3.8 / 8.66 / 7.09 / 7.85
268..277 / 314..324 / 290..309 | 0.9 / 9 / 9.34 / 9.2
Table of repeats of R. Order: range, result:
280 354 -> 9.902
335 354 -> 9.316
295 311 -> 9.472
